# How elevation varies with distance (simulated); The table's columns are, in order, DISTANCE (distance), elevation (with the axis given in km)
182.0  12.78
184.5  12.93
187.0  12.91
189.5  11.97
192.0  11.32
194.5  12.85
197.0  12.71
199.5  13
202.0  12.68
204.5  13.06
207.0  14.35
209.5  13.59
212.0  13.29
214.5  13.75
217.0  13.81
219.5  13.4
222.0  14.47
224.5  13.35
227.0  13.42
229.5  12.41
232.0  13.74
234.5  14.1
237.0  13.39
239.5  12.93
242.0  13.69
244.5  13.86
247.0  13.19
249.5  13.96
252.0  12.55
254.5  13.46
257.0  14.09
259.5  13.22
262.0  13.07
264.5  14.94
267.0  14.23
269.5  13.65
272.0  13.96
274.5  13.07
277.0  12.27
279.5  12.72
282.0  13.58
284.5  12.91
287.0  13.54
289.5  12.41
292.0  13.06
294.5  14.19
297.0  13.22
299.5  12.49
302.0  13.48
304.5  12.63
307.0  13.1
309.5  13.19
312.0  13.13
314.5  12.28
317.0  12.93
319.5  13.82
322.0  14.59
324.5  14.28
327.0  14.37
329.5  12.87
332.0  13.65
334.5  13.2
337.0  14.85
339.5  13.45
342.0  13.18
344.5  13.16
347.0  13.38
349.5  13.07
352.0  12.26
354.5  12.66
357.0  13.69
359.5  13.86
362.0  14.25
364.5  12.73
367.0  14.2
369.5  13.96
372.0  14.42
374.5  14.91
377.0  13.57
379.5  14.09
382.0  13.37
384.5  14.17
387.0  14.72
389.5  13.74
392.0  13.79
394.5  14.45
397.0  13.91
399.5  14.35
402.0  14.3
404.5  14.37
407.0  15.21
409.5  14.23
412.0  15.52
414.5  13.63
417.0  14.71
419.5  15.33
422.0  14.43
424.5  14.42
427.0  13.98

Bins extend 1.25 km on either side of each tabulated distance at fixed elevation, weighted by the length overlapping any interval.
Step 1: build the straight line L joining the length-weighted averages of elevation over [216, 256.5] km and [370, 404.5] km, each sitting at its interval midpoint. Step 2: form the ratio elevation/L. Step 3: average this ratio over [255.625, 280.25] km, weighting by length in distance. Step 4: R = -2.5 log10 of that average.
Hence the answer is 0.01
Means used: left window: 13.5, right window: 14.1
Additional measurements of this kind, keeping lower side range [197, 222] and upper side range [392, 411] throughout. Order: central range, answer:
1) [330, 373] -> 0.05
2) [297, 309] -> 0.08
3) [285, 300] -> 0.05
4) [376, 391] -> 0.03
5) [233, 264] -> 0.01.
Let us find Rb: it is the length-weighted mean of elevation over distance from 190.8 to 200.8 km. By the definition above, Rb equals 12.5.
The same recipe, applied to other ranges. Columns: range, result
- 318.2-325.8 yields 14.2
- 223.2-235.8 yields 13.4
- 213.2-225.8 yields 13.8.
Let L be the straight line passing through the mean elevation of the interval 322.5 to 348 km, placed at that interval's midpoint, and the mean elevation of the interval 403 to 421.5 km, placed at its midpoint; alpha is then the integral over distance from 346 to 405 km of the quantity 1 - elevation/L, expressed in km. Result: 1.5 km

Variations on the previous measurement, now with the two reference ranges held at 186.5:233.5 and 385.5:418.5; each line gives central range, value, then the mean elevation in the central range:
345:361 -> 1.0 km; 13.2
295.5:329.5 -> 1.2 km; 13.3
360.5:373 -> 0.2 km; 13.9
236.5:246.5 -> -0.1 km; 13.5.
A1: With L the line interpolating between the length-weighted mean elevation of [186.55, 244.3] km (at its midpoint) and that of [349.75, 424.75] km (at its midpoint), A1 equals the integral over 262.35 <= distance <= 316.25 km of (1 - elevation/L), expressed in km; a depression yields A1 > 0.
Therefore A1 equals 1.5 km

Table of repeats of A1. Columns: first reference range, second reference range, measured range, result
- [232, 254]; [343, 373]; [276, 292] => 0.64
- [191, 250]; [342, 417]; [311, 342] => 0.30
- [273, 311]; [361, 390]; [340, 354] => 0.69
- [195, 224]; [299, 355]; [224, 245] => 0.00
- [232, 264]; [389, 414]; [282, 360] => 3.38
